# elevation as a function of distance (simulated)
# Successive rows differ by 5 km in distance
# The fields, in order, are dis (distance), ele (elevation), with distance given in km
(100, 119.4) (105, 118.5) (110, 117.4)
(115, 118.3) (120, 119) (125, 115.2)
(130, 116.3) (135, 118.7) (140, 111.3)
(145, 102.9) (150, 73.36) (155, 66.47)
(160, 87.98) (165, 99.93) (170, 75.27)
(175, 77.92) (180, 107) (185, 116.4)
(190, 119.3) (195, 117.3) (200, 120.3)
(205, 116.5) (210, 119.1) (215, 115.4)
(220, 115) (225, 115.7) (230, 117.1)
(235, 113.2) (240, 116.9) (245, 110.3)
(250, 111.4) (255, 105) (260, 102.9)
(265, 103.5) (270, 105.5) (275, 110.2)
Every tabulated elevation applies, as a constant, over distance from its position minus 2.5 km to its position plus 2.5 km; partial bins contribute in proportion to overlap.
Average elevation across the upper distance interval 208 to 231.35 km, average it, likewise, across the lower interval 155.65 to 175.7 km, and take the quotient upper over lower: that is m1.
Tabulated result 1.4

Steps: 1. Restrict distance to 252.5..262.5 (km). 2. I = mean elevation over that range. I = 104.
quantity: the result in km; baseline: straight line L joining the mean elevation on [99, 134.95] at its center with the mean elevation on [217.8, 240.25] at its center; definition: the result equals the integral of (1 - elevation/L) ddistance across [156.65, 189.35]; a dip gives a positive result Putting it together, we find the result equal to 6.1 km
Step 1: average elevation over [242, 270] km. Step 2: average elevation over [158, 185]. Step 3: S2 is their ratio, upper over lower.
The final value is 1.2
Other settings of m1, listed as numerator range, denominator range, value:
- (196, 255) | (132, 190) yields 1.20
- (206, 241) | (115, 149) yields 1.03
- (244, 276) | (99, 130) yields 0.91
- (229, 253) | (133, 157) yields 1.20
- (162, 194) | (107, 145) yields 0.86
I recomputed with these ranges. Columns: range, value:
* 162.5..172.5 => 87.6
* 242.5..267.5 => 107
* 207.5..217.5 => 117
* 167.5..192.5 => 99.2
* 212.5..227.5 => 115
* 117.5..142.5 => 116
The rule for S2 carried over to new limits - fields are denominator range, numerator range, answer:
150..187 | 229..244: 1.30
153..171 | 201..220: 1.40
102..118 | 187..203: 1.01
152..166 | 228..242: 1.40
